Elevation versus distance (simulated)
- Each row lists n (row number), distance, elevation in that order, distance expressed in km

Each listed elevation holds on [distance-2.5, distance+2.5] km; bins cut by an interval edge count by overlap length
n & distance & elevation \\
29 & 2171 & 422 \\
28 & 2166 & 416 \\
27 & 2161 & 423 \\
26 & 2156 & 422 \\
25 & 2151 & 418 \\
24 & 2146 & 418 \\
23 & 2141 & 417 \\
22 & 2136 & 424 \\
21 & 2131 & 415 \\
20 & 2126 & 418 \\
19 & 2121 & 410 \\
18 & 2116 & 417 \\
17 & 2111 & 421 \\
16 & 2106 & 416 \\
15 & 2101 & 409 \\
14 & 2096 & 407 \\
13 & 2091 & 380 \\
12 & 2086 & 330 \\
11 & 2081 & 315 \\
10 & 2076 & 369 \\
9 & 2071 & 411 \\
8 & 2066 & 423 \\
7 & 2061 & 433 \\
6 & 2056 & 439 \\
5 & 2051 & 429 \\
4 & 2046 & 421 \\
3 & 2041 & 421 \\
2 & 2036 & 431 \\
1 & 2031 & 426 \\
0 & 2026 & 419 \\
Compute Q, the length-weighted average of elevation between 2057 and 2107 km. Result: 390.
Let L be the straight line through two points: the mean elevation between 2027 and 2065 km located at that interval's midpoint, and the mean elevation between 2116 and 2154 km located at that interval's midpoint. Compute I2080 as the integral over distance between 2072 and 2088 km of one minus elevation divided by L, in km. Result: 3.0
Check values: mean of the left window 428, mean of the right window 417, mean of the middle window 345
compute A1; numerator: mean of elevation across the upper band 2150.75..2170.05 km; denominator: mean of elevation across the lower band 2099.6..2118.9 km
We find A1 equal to 1.01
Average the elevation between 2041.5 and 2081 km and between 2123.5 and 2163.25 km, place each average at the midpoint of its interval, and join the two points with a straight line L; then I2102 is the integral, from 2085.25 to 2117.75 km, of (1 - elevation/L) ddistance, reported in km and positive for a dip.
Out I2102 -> 1.2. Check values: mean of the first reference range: 412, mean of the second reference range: 419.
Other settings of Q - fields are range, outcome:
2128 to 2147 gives 419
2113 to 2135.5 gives 416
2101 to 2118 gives 417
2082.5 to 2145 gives 404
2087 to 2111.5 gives 401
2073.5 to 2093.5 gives 348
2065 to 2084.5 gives 374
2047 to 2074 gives 426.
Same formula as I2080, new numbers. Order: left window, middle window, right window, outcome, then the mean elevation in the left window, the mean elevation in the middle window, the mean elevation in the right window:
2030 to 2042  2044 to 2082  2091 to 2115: 1.06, 427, 408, 410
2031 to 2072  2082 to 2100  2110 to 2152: 2.19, 427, 371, 417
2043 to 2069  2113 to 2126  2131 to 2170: 0.24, 428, 415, 420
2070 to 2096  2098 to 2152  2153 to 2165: -2.97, 363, 417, 422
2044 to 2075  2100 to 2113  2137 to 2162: 0.17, 423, 416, 420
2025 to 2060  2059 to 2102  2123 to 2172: 3.98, 427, 385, 419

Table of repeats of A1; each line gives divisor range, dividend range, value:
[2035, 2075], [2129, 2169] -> 0.99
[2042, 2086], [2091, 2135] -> 1.03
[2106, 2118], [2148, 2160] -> 1.00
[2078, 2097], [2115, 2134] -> 1.17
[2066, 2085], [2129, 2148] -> 1.13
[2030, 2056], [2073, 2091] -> 0.81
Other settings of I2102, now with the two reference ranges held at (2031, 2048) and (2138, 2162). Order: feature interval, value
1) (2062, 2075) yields 0.31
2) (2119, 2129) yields 0.15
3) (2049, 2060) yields -0.26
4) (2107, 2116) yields 0.05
